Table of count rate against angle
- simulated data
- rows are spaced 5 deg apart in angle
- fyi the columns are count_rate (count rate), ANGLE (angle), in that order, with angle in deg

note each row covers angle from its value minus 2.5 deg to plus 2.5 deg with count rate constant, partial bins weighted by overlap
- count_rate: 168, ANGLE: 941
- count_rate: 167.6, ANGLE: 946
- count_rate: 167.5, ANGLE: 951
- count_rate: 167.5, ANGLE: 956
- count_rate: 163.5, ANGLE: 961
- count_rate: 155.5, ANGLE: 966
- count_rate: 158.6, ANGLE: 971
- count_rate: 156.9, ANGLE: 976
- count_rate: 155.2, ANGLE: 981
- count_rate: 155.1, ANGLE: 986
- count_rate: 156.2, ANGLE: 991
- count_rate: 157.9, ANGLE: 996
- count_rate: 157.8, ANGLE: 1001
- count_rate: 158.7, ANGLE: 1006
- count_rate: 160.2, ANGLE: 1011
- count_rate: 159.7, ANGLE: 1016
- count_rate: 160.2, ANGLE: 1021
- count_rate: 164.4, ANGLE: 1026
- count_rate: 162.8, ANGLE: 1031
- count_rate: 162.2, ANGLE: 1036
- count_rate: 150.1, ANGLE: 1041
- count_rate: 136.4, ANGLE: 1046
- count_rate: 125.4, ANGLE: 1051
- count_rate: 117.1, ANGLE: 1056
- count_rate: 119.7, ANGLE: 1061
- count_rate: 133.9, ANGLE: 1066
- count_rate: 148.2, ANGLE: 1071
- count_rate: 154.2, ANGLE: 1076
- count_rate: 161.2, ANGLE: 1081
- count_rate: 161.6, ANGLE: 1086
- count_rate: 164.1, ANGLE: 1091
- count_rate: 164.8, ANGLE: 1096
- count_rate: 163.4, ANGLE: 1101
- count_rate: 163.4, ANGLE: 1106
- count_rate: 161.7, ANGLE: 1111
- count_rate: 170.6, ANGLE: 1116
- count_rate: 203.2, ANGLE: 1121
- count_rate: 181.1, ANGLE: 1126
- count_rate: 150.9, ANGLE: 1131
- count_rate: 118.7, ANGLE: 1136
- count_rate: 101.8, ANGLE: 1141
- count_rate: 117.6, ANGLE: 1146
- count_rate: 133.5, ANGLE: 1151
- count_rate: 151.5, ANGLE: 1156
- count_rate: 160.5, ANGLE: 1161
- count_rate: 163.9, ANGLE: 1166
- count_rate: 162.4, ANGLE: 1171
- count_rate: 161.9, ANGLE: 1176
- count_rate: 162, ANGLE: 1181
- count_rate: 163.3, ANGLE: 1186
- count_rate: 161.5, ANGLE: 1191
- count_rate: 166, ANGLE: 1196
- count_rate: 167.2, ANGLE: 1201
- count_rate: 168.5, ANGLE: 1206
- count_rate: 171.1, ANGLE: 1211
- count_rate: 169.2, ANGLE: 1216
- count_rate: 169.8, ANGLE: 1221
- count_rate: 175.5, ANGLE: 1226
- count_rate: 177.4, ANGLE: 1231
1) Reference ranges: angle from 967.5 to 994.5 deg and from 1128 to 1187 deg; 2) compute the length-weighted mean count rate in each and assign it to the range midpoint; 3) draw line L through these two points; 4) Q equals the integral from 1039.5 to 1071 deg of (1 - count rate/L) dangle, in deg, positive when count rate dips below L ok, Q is 4.3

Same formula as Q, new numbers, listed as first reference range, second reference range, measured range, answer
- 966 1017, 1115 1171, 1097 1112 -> -1.1 deg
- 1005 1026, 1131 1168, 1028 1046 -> 0.1 deg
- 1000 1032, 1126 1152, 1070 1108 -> -5.0 deg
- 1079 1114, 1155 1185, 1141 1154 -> 3.2 deg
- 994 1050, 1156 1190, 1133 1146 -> 3.8 deg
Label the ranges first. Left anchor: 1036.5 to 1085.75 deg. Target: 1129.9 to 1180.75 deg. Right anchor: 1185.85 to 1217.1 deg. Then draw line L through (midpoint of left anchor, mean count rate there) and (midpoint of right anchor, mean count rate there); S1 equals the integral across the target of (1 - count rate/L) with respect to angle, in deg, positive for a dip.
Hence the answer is 4.98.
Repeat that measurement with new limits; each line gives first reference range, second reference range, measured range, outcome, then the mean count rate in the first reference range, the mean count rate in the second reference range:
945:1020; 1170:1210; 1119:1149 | 3.44 deg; 160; 164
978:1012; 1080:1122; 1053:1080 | 4.63 deg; 157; 167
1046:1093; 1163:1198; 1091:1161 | -0.38 deg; 142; 163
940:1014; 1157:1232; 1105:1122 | -0.96 deg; 160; 166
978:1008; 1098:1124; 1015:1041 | 0.09 deg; 157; 172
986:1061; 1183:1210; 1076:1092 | -0.48 deg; 151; 166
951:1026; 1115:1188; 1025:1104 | 3.65 deg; 159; 153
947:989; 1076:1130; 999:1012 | 0.29 deg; 160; 168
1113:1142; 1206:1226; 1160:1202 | 0.54 deg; 157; 171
